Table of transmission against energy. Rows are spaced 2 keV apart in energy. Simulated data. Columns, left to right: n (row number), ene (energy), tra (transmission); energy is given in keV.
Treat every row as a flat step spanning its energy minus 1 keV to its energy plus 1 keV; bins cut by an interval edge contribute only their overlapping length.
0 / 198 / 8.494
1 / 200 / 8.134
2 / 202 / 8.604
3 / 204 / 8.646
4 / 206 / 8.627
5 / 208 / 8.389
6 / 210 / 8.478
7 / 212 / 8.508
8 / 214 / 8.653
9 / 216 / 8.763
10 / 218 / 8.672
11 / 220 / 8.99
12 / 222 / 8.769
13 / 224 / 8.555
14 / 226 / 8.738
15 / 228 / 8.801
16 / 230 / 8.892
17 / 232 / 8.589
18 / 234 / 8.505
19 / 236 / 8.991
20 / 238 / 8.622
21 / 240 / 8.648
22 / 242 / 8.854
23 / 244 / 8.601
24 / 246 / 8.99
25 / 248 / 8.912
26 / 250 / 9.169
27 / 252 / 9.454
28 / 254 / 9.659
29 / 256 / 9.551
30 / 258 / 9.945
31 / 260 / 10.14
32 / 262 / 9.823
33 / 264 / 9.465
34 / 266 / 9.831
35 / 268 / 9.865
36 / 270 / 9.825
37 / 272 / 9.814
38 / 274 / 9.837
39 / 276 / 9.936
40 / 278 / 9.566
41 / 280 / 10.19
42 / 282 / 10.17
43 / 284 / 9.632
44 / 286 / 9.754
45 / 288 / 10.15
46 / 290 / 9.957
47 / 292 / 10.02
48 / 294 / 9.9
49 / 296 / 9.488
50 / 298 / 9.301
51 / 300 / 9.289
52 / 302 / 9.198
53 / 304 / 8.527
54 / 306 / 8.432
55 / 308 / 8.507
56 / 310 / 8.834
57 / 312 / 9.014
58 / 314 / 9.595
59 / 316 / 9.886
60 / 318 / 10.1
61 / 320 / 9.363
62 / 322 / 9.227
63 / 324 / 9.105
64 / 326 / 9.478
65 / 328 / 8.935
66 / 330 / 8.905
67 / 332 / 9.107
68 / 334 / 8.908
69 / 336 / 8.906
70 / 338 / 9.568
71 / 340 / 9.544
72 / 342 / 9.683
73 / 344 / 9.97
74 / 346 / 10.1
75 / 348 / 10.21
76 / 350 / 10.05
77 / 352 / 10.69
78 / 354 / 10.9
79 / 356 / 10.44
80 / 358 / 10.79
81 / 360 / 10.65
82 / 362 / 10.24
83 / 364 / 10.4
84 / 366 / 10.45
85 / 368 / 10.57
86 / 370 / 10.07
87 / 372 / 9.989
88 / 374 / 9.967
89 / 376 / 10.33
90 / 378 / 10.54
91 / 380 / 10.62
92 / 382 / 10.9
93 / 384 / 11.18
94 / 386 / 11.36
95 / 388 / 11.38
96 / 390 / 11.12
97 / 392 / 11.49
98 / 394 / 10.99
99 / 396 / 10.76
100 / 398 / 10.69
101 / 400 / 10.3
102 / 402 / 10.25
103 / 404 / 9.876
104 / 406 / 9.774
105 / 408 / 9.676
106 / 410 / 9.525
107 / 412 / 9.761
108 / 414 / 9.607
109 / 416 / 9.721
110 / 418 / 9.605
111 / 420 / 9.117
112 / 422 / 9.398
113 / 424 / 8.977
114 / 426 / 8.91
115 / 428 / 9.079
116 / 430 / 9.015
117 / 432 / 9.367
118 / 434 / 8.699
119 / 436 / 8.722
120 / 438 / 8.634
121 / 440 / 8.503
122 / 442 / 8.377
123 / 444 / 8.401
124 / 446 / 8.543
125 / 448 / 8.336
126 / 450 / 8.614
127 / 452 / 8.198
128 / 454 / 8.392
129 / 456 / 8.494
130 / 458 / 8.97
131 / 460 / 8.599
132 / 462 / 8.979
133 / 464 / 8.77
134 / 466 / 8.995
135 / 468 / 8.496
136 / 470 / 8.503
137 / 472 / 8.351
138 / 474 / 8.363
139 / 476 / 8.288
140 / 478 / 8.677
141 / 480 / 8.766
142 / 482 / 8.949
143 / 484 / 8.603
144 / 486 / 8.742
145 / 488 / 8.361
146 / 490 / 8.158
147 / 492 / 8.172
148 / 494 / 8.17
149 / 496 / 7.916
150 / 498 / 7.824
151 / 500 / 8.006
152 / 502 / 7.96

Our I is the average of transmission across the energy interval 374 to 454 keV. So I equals 9.69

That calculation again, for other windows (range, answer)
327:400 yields 10.3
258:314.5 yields 9.58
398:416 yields 9.89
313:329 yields 9.46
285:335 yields 9.32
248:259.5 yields 9.53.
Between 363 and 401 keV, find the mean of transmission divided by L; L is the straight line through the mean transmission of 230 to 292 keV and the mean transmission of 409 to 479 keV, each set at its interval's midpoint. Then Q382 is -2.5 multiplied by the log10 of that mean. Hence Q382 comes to -0.181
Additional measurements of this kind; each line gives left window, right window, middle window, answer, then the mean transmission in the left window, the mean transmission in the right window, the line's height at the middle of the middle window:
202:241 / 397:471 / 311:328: -0.07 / 8.67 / 9.08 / 8.86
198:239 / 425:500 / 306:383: -0.15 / 8.64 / 8.56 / 8.6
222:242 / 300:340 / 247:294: -0.10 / 8.72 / 9.15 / 8.91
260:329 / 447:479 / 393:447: -0.07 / 9.54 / 8.56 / 8.81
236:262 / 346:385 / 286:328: 0.05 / 9.23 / 10.5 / 9.84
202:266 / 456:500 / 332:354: -0.12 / 8.96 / 8.5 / 8.75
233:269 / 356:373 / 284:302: 0.00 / 9.28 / 10.4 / 9.69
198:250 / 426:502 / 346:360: -0.22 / 8.68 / 8.54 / 8.61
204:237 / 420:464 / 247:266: -0.11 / 8.68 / 8.73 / 8.69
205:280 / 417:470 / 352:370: -0.18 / 9.13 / 8.77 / 8.92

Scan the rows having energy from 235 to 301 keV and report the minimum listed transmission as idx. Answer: 8.601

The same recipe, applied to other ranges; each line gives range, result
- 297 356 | 8.432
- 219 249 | 8.505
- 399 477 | 8.198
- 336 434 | 8.699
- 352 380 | 9.967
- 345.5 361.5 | 10.05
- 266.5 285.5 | 9.566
